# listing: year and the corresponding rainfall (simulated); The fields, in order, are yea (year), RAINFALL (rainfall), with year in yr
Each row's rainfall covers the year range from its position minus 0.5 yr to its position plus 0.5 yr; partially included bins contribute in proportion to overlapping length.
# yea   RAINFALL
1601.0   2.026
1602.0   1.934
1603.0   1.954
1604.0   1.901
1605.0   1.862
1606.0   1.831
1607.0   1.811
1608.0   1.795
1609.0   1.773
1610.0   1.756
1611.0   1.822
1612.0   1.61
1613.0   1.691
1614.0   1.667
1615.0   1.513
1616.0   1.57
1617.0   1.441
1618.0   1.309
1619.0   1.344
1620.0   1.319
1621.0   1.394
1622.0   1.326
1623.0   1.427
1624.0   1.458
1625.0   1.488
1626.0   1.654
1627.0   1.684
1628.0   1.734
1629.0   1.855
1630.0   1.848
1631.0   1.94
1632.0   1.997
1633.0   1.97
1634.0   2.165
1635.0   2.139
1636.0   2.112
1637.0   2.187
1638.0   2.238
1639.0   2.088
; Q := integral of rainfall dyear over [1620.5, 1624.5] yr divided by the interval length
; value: 1.4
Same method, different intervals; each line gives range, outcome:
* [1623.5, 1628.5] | 1.6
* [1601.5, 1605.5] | 1.91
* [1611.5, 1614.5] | 1.66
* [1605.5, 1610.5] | 1.79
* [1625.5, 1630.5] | 1.76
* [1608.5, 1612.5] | 1.74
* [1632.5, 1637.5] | 2.11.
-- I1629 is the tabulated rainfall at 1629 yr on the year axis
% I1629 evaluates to 1.855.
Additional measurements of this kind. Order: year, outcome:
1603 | 1.954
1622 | 1.326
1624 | 1.458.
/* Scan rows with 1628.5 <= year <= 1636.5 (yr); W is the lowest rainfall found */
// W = 1.848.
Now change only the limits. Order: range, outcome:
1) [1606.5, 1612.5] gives 1.61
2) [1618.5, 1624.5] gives 1.319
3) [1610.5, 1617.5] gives 1.441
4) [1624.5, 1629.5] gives 1.488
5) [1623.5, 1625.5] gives 1.458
